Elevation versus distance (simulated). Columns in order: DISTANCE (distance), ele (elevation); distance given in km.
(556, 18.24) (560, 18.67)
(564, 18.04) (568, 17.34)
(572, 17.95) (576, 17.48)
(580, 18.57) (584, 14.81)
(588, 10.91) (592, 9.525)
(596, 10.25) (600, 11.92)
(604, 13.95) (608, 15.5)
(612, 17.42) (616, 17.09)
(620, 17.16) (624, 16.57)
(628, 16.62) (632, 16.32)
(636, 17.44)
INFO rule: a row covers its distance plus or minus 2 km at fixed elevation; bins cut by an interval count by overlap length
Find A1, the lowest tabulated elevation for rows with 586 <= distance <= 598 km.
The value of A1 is 9.525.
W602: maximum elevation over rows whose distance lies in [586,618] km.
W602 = 17.42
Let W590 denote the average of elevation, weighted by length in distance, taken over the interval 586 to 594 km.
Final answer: 10.2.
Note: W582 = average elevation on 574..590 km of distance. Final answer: 15.4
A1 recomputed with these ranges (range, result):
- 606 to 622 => 15.5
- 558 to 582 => 17.34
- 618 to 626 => 16.57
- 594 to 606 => 10.25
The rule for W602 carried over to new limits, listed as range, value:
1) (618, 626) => 17.16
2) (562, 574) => 18.04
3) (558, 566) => 18.67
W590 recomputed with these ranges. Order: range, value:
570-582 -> 18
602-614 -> 15.6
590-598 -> 9.89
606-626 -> 16.7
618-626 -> 16.9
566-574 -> 17.6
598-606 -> 12.9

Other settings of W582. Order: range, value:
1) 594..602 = 11.1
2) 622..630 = 16.6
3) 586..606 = 11.3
